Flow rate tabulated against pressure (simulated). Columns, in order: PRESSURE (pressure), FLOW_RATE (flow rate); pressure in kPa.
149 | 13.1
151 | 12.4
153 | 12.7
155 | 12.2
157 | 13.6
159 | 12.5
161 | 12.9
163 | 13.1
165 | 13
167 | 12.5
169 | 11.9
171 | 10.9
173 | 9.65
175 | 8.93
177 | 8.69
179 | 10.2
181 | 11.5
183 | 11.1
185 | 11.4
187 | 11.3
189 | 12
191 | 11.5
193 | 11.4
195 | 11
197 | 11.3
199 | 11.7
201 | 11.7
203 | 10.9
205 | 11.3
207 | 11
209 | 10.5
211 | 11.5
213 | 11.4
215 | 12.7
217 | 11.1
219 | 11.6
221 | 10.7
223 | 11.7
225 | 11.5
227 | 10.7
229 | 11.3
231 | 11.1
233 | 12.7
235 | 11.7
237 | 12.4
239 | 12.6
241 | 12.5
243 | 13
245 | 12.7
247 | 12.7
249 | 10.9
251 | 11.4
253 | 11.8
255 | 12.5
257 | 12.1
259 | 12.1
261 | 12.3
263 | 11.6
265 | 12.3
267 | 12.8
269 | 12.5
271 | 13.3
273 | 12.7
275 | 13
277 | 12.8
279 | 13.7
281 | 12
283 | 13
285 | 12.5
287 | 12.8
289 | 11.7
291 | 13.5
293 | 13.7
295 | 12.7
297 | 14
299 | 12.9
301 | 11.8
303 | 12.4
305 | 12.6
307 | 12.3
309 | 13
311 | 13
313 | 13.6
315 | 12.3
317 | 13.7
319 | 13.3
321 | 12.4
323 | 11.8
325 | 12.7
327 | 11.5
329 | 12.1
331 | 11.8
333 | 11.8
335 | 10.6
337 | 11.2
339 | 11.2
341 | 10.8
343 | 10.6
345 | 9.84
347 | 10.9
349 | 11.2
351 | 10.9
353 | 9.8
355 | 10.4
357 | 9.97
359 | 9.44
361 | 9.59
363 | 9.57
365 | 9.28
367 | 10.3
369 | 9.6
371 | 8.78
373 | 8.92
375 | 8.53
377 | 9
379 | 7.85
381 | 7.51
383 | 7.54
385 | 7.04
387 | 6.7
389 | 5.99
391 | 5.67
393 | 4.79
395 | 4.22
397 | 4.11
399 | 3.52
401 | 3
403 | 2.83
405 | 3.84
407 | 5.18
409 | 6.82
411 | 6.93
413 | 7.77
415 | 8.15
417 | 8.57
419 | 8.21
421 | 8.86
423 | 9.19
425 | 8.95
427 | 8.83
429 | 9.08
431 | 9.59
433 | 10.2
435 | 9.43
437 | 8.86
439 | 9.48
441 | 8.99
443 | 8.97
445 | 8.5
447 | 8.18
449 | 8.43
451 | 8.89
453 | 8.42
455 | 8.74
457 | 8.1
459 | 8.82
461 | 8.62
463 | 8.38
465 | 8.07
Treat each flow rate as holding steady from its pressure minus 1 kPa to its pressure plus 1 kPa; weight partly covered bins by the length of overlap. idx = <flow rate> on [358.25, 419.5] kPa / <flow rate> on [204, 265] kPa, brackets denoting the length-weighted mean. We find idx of 0.6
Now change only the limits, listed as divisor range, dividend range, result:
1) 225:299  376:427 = 0.53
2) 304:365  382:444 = 0.62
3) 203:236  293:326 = 1.12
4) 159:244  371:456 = 0.65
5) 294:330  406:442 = 0.67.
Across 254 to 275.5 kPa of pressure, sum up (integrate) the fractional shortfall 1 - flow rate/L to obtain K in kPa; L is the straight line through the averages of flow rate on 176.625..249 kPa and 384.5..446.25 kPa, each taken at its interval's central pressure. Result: -4.26 kPa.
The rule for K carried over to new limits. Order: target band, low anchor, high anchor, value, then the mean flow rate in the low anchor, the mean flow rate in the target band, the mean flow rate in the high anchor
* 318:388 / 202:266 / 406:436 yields -3.4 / 11.8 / 10.1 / 8.38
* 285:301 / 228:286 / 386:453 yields -2.4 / 12.3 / 12.9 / 7.31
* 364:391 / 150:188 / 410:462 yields 3.5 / 11.6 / 8.14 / 8.72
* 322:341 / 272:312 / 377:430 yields -1.7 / 12.8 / 11.6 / 6.63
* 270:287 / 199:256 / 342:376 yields -2.9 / 11.7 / 12.9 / 9.86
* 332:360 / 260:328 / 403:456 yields 1.0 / 12.7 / 10.6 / 8.24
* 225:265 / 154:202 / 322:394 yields -4.5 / 11.5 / 12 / 9.59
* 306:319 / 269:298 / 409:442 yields -1.0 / 12.9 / 13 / 8.76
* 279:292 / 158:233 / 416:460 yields -2.8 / 11.3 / 12.7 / 8.88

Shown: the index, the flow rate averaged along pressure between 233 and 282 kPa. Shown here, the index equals 12.4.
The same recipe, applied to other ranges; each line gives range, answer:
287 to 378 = 11.4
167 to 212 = 11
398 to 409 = 3.96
